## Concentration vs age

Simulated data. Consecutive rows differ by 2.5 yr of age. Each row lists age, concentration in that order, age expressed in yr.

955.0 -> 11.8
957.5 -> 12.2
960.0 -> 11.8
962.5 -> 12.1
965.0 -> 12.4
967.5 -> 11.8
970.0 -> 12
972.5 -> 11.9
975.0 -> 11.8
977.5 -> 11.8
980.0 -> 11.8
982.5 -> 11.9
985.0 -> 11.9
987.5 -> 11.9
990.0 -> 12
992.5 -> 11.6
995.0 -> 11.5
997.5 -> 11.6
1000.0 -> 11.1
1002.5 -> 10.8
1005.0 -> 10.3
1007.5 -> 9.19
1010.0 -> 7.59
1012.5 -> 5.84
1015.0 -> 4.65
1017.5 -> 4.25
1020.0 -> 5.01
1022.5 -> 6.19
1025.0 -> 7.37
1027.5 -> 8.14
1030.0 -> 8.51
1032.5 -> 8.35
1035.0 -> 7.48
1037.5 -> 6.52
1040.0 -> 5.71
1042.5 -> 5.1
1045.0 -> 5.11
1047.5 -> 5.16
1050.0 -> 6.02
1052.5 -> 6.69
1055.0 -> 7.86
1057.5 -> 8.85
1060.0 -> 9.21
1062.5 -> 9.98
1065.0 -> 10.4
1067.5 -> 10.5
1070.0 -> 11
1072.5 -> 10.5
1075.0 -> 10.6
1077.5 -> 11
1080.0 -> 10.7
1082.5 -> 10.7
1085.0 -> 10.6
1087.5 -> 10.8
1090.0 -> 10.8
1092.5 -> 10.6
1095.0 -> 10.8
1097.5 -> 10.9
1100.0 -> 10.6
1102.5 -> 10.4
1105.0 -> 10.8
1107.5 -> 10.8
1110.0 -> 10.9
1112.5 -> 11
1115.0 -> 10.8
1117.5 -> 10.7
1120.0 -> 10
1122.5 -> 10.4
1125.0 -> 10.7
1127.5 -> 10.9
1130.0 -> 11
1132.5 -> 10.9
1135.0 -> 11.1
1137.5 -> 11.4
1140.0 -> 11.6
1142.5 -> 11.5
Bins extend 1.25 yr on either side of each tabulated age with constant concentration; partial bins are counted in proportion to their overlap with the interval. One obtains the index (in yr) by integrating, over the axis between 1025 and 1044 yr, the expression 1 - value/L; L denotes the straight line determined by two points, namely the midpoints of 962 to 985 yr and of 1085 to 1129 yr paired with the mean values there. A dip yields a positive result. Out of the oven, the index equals 7.1 yr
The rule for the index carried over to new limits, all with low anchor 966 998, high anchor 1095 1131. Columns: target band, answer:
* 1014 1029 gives 7.16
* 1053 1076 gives 2.79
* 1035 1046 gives 5.33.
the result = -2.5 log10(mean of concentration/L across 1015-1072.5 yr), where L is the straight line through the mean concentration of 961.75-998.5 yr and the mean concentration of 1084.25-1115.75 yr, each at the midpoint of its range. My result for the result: 0.45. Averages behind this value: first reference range 11.9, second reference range 10.8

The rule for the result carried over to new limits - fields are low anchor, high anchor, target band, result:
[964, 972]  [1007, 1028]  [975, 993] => -0.17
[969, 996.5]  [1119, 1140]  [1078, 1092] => 0.04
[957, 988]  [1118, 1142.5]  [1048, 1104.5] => 0.14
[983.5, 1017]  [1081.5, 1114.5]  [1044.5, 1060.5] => 0.43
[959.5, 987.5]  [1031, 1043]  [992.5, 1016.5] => 0.03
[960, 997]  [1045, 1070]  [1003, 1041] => 0.36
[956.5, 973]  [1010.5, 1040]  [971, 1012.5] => -0.15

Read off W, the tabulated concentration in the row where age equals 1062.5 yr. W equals 9.98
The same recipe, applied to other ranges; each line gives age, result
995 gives 11.5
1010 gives 7.59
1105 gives 10.8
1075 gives 10.6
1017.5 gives 4.25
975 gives 11.8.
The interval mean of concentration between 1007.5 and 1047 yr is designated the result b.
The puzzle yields 6.45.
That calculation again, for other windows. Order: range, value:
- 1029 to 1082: 8.38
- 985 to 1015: 10.1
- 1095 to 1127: 10.7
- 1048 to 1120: 10.1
